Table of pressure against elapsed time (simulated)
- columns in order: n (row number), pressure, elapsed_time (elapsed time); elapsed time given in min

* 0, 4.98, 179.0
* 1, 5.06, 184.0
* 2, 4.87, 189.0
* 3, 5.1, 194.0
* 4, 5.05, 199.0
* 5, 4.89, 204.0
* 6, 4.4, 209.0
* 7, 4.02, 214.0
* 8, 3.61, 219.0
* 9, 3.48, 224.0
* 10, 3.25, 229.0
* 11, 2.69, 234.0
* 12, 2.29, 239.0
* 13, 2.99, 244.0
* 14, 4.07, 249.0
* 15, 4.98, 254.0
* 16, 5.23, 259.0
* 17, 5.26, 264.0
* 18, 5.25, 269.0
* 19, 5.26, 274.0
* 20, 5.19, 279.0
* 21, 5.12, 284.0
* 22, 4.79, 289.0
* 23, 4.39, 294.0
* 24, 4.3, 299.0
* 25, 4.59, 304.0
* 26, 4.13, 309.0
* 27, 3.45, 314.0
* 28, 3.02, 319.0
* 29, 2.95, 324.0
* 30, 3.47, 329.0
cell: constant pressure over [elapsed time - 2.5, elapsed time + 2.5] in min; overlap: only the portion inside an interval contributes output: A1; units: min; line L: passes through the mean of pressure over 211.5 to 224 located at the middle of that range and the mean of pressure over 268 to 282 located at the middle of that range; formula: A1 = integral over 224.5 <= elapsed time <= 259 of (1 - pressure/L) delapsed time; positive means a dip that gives 6.9 min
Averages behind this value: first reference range 3.75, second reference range 5.23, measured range 3.52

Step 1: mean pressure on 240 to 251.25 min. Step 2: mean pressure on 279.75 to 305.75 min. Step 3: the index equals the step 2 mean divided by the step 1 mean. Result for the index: 1.39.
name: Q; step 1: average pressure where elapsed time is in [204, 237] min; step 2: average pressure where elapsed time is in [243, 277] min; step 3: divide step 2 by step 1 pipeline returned 1.31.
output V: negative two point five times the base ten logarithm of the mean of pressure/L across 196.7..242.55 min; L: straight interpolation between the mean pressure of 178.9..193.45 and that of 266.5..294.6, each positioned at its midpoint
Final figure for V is 0.32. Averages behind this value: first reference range 4.99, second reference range 5.04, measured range 3.72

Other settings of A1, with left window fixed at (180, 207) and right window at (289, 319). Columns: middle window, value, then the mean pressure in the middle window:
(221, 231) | 2.85 min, 3.38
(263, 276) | -2.55 min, 5.26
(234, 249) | 5.60 min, 2.89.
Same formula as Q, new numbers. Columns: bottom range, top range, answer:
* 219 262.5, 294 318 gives 1.11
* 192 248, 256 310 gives 1.29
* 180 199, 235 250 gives 0.59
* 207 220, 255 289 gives 1.28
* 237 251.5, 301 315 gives 1.31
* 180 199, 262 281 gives 1.05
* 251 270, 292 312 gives 0.84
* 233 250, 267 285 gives 1.77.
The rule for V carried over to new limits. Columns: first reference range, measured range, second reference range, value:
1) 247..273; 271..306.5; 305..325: -0.14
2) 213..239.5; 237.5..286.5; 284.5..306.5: -0.16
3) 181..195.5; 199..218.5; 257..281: 0.14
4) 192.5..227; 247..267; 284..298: -0.09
